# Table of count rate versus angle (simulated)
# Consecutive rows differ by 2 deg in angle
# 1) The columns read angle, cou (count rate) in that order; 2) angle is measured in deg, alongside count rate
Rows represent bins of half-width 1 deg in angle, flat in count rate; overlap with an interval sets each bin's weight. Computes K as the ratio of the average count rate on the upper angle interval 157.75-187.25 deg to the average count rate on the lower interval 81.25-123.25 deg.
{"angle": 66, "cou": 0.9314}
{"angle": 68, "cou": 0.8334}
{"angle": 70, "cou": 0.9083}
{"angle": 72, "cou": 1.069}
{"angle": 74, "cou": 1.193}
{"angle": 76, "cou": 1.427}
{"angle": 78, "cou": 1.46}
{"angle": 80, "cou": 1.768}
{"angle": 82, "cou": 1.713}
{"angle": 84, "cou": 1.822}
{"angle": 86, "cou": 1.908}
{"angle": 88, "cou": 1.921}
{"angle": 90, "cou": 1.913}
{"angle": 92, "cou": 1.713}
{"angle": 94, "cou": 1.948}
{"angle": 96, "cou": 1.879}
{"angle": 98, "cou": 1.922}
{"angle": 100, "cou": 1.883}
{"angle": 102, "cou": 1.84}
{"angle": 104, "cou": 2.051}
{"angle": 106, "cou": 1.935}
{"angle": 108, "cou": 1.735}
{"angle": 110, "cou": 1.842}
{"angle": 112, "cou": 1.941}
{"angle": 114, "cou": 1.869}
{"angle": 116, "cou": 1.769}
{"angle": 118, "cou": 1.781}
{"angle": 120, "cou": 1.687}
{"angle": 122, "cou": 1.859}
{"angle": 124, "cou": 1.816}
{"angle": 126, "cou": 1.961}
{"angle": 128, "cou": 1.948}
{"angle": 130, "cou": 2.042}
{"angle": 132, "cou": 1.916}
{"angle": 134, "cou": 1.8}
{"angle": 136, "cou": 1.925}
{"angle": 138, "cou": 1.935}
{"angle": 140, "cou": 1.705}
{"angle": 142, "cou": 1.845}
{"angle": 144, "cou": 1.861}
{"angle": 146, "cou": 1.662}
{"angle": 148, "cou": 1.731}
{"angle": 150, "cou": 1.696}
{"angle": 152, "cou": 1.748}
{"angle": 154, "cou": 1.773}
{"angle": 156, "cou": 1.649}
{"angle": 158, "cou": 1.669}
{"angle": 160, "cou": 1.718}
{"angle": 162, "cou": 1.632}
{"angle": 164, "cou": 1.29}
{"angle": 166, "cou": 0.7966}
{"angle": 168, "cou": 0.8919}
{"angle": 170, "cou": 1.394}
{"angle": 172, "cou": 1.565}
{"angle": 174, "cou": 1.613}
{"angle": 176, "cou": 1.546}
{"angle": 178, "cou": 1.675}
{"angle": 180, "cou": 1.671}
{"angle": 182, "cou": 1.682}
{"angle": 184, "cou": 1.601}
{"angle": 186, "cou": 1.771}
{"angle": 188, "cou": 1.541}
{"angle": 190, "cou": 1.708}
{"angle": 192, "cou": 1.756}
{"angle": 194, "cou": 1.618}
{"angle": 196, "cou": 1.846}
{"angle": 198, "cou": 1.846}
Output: 0.8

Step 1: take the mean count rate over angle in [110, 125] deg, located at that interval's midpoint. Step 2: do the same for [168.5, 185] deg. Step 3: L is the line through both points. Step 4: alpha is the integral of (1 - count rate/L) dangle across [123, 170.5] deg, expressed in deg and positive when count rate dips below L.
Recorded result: 0.5 deg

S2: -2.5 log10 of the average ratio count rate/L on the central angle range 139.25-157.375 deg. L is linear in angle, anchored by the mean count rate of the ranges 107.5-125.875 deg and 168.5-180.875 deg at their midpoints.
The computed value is -0.04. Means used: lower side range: 1.82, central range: 1.74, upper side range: 1.55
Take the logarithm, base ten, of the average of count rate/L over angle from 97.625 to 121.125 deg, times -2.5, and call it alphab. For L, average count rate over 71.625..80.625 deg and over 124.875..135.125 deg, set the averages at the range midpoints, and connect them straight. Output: -0.081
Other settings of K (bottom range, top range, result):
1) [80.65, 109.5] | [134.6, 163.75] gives 0.93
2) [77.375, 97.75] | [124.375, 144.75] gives 1.04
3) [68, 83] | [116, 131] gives 1.40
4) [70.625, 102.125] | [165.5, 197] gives 0.92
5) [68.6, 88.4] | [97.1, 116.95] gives 1.26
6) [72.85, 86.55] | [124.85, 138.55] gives 1.21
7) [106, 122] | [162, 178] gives 0.74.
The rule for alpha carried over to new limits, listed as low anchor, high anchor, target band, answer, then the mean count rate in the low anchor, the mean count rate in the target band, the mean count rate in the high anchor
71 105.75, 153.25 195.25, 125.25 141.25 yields -2.57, 1.74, 1.9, 1.55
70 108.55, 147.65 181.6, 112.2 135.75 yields -3.33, 1.72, 1.86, 1.53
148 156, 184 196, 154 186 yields 3.69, 1.73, 1.51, 1.69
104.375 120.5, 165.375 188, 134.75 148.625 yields -1.12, 1.83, 1.81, 1.49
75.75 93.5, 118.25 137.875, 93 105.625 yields -0.85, 1.76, 1.92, 1.88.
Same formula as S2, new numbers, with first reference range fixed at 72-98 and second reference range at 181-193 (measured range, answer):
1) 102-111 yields -0.11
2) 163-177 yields 0.28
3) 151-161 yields -0.02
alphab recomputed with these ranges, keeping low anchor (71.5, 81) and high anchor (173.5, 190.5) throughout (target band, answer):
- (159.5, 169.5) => 0.27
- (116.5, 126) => -0.20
